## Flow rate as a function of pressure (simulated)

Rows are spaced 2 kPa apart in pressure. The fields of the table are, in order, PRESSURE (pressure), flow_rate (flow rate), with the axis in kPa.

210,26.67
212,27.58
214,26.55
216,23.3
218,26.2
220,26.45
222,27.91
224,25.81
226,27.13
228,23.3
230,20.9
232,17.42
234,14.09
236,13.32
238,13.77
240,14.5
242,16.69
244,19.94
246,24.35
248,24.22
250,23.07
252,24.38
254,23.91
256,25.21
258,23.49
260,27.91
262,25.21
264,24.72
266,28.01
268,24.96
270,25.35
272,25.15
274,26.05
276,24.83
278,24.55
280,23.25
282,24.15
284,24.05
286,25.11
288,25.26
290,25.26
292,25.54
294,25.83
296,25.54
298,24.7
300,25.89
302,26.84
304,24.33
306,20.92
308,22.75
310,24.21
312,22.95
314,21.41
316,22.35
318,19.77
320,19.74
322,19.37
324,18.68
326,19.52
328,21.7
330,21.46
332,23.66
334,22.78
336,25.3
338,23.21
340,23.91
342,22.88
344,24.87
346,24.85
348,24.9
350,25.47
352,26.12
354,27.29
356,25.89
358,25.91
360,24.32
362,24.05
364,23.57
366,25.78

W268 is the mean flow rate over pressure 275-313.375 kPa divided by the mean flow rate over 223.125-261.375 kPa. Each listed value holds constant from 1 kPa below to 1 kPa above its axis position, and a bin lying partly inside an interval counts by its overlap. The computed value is 1.2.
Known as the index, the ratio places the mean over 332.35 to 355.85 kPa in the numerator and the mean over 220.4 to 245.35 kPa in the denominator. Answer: 1.2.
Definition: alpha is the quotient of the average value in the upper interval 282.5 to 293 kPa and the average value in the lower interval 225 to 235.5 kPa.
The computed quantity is 1.24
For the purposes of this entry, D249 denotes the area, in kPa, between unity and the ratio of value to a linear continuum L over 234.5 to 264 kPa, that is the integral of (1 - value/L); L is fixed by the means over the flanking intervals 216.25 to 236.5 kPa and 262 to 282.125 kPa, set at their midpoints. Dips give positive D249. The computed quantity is 3.1 kPa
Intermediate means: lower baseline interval 22.5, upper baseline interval 25.1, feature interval 21.4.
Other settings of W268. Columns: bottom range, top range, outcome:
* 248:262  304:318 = 0.91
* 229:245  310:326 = 1.27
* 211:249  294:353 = 1.06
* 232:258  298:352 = 1.16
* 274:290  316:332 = 0.83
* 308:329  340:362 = 1.19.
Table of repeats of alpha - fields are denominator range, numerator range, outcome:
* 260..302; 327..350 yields 0.94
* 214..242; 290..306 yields 1.19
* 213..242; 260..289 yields 1.18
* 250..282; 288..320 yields 0.95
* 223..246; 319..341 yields 1.14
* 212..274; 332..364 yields 1.07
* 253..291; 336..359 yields 1.00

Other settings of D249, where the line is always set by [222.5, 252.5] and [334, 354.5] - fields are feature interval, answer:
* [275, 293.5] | -2.1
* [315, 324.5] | 1.5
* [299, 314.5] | -0.4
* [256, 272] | -3.2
